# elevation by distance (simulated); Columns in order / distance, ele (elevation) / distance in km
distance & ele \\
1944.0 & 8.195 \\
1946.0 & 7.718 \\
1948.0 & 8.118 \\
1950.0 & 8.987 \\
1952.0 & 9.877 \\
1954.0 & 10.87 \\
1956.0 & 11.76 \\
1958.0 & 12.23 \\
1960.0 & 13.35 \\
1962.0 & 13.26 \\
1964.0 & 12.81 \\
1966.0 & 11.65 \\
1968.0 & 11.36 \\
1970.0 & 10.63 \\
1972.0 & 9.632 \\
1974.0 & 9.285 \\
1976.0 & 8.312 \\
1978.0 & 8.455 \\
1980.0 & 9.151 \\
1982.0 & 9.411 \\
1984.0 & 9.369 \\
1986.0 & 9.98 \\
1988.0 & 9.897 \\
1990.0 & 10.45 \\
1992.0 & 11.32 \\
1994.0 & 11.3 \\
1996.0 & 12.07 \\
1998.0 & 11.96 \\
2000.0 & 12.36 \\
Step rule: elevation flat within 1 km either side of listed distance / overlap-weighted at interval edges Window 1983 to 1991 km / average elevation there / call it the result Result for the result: 9.92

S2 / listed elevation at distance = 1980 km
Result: 9.151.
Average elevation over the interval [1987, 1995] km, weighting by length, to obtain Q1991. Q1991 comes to 10.7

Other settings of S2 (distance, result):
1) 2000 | 12.36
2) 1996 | 12.07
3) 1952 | 9.877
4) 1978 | 8.455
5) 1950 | 8.987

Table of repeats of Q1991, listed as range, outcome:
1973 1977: 8.8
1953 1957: 11.3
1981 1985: 9.39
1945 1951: 8.27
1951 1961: 11.6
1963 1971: 11.6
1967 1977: 9.84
